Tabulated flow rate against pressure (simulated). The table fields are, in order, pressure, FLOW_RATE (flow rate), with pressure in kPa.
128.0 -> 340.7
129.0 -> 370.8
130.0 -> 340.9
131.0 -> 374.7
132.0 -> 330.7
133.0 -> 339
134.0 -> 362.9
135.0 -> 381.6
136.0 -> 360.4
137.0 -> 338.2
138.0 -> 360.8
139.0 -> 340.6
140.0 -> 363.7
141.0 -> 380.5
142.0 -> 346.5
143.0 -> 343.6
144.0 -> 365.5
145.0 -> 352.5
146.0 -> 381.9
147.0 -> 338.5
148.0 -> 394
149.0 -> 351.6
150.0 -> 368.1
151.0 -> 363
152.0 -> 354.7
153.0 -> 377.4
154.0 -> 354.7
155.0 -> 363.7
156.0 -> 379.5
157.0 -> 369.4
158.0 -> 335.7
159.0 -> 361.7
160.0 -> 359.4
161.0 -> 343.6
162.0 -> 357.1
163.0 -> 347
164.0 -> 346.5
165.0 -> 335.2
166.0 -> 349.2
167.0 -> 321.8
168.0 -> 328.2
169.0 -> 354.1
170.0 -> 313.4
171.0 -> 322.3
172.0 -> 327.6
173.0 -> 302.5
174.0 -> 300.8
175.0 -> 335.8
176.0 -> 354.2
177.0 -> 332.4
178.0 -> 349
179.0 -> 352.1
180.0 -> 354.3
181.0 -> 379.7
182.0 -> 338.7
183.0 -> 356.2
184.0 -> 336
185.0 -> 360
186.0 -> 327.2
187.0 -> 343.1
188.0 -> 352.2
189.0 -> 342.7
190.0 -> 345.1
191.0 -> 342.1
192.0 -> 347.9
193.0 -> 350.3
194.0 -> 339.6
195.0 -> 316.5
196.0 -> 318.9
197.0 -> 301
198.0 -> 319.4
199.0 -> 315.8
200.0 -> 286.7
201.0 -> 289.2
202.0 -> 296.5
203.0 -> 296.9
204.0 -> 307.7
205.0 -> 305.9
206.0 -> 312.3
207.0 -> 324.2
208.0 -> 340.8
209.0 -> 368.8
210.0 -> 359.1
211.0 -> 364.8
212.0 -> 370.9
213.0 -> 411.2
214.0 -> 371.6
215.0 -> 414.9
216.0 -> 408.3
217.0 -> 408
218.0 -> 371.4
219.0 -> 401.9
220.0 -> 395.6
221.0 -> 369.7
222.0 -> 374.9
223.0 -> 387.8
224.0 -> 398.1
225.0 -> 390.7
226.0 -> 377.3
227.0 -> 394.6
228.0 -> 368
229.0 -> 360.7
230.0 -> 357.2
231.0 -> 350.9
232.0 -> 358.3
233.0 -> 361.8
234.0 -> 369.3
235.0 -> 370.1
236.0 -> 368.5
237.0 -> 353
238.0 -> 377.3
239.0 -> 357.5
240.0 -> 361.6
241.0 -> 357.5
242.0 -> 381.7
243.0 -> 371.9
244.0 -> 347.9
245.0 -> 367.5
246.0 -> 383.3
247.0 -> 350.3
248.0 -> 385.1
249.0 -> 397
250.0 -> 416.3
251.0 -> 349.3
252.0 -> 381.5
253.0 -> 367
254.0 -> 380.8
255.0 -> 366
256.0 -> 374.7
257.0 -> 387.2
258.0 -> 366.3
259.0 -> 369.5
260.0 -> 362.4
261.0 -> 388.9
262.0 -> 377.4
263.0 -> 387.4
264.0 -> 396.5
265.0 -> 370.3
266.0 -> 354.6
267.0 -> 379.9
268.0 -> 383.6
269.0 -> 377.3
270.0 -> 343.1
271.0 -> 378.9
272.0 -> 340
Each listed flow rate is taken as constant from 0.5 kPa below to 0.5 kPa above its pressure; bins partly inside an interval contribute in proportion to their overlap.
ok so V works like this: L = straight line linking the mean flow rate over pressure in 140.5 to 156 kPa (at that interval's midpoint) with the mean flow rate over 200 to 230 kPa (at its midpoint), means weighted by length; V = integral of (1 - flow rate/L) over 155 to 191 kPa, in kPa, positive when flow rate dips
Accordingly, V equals 1.9 kPa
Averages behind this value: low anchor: 363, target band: 344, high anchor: 362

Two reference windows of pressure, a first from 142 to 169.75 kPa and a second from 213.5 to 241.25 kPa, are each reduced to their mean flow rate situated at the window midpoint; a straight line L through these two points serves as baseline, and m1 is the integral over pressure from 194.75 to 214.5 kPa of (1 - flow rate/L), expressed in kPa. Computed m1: 2.2 kPa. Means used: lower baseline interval 355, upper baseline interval 376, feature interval 329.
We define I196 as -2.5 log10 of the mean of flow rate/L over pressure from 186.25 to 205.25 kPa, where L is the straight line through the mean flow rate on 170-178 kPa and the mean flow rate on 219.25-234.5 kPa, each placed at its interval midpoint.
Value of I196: 0.076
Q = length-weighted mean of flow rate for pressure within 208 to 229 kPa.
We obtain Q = 384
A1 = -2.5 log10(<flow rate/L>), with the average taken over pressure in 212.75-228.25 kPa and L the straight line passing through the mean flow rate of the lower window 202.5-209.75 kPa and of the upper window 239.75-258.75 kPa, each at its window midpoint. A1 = -0.149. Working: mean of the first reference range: 324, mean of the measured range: 390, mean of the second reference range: 373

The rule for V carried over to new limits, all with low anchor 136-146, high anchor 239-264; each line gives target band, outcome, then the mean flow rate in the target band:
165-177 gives 1.1 kPa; 329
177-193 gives 0.7 kPa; 348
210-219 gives -0.5 kPa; 389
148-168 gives 0.2 kPa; 355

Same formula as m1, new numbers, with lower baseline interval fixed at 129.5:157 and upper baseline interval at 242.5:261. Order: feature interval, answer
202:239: 0.4 kPa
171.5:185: 0.9 kPa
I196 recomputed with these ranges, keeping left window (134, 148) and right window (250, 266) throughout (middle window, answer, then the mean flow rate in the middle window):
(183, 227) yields 0.05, 351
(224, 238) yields 0.01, 369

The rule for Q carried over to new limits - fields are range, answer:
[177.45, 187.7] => 350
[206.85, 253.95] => 374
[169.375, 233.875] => 349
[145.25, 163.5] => 361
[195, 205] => 304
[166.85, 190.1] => 339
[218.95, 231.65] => 378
